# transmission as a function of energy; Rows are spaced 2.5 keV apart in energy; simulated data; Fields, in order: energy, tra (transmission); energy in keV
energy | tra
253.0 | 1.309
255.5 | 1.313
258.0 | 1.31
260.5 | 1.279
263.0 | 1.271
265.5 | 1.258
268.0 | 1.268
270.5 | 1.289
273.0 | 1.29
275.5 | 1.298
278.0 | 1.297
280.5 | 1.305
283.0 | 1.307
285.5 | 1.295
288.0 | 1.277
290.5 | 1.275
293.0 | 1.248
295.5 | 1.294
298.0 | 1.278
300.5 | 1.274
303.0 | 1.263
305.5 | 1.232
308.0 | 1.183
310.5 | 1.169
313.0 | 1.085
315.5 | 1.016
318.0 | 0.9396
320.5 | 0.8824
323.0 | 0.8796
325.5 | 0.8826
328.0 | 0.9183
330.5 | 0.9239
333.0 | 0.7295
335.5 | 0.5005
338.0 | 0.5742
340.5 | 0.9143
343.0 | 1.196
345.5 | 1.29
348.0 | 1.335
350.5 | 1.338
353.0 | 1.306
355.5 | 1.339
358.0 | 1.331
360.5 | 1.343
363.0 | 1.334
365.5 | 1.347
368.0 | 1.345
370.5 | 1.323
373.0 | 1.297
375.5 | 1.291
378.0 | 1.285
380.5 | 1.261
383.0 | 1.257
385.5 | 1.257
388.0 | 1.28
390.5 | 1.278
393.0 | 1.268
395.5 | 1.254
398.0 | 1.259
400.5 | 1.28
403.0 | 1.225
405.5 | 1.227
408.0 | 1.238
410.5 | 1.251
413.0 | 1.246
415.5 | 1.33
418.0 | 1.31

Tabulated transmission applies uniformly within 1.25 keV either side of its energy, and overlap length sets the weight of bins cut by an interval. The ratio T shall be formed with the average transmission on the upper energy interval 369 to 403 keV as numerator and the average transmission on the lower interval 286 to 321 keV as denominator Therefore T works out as 1.1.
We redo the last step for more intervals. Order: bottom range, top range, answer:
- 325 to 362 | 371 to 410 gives 1.19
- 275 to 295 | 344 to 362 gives 1.03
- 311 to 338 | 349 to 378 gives 1.52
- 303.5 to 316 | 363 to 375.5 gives 1.15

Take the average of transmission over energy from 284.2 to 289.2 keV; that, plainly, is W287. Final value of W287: 1.29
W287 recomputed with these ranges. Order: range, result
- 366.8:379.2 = 1.31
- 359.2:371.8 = 1.34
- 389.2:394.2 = 1.27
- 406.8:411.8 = 1.24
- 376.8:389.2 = 1.27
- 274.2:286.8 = 1.3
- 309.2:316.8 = 1.09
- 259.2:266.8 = 1.27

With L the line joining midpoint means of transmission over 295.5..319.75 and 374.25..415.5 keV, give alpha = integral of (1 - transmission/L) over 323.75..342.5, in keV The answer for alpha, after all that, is 6.2 keV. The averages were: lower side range 1.16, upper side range 1.26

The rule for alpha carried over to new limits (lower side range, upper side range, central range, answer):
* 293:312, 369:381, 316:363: 8.4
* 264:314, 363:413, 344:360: -0.7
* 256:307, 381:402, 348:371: -1.2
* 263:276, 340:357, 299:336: 7.7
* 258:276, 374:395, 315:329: 4.0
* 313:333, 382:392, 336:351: -0.4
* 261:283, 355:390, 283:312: 0.8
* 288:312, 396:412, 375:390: -0.3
